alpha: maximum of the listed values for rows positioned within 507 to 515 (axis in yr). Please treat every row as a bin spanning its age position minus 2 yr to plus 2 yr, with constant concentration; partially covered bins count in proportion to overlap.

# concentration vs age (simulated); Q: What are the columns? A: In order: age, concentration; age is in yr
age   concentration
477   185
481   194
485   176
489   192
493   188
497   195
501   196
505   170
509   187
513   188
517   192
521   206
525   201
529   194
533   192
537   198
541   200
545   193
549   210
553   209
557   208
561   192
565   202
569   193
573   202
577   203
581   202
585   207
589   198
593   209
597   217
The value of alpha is 188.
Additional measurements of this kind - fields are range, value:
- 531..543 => 200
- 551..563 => 209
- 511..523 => 206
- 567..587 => 207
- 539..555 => 210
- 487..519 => 196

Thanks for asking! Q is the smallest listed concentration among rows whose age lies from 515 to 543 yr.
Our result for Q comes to 192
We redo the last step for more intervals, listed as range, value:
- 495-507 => 170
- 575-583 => 202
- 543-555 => 193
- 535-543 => 198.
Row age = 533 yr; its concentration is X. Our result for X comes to 192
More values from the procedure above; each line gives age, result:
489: 192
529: 194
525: 201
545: 193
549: 210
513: 188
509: 187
